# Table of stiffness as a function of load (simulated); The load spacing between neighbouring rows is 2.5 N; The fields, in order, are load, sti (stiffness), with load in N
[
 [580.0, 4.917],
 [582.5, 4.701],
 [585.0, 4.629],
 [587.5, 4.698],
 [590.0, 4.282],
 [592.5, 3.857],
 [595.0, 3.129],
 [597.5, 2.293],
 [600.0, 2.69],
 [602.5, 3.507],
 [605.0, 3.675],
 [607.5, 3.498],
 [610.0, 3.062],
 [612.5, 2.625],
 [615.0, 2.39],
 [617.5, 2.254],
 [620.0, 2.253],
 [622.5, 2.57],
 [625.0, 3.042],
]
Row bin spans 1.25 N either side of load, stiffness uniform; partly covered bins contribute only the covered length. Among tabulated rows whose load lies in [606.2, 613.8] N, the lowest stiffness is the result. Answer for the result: 2.625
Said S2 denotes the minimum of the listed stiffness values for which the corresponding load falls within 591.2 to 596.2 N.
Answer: 3.129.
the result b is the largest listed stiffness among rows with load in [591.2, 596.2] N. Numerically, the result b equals 3.857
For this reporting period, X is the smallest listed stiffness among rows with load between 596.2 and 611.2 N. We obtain 2.293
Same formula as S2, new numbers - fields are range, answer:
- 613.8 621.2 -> 2.253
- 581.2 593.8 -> 3.857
